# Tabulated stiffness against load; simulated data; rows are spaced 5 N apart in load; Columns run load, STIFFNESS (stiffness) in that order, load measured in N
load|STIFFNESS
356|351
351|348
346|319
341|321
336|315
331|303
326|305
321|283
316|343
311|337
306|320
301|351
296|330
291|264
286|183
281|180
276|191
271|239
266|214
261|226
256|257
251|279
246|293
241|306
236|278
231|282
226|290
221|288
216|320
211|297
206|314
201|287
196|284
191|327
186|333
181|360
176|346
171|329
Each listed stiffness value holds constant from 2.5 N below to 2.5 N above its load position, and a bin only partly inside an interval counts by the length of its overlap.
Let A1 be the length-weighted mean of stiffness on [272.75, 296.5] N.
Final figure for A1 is 221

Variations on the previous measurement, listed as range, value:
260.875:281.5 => 211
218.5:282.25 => 257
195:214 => 297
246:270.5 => 249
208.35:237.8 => 293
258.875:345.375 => 278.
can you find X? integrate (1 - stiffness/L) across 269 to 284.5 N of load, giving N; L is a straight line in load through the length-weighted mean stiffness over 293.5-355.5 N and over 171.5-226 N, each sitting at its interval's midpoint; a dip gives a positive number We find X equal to 5.8 N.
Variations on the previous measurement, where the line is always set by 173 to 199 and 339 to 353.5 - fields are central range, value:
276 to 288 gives 5.32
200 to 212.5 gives 1.07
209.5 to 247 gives 3.99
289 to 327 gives 1.35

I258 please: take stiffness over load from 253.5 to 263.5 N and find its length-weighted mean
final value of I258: 242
